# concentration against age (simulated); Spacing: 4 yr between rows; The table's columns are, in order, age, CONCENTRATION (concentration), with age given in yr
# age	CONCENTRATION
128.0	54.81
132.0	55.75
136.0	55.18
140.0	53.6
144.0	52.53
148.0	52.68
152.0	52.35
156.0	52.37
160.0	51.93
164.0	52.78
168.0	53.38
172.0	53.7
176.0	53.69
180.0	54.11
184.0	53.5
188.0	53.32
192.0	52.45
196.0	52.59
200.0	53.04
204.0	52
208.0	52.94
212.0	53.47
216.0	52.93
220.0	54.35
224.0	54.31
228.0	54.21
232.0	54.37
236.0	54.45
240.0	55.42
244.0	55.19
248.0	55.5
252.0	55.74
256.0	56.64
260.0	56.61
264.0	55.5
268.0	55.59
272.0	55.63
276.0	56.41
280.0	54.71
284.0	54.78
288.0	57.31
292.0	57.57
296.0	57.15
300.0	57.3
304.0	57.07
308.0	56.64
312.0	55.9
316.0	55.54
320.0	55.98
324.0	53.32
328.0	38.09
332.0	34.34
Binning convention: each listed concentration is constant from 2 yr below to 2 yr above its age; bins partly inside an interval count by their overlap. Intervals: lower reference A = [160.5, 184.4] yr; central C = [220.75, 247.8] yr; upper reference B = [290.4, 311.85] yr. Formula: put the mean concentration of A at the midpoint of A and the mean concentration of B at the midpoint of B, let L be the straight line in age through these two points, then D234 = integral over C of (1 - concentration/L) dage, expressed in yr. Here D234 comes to 0.2 yr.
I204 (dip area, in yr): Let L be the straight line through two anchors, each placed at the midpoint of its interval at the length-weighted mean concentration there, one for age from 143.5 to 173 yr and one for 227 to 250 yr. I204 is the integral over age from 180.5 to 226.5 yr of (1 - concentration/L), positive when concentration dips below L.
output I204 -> 0.6 yr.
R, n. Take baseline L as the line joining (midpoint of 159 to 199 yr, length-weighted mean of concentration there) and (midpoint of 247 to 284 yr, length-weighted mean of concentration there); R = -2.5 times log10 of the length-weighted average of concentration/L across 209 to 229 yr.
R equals 0.01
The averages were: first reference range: 53.2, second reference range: 55.8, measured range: 53.8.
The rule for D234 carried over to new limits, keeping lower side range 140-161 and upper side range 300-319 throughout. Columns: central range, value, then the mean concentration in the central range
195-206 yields 0.2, 52.5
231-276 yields -0.5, 55.6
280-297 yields -0.2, 56.4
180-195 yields 0.1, 53.2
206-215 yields 0.1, 53.2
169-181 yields -0.2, 53.8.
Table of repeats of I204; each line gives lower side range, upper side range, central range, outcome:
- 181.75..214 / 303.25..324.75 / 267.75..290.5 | -0.4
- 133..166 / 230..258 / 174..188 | 0.0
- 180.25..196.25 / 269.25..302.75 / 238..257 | -0.2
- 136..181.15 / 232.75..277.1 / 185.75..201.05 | 0.3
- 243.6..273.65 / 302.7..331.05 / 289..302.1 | -0.9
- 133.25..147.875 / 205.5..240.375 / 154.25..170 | 0.3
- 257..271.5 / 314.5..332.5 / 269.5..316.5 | -3.8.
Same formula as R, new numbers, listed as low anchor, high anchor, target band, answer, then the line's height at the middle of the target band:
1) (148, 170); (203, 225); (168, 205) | -0.005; 53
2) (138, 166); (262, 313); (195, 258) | 0.008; 54.6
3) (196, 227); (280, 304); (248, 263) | -0.020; 55.1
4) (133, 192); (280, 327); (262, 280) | -0.009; 55.2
